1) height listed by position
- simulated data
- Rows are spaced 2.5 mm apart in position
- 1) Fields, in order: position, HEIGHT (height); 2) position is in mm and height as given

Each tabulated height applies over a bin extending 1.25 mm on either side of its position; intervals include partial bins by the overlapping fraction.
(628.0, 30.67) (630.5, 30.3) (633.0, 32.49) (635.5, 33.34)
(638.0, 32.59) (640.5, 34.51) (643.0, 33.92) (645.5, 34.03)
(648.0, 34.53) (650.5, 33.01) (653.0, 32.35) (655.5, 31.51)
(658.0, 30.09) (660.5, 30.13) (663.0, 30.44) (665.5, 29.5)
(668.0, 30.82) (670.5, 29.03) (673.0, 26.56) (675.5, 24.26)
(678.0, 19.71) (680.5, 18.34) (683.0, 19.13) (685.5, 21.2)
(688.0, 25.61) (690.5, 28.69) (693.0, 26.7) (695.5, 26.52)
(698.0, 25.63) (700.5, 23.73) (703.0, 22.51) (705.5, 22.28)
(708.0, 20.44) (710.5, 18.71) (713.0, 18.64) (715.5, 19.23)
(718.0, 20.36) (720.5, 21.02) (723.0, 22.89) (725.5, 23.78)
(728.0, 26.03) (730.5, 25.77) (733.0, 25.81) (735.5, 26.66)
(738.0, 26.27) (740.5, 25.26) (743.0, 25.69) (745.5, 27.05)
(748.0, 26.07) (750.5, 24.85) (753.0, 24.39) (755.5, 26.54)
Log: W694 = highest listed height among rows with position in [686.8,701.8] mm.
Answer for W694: 28.69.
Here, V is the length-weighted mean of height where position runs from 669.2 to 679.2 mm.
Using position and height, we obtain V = 24.9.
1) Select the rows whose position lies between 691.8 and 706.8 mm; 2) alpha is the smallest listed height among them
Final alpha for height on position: 22.28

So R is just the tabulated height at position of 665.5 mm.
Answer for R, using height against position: 29.5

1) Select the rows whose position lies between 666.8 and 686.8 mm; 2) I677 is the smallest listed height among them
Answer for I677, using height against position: 18.34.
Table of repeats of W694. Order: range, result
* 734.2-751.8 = 27.05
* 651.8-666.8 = 32.35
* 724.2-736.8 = 26.66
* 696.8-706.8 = 25.63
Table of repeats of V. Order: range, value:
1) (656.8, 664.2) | 30.2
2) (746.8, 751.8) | 25.4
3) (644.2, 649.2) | 34.3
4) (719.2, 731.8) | 23.9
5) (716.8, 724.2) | 21.4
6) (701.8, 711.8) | 21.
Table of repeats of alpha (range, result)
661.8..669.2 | 29.5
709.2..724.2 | 18.64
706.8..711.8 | 18.71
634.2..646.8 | 32.59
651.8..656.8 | 31.51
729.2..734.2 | 25.77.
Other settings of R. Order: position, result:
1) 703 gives 22.51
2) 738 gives 26.27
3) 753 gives 24.39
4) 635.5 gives 33.34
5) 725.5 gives 23.78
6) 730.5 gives 25.77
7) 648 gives 34.53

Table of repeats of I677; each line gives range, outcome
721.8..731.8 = 22.89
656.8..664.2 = 30.09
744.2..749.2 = 26.07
